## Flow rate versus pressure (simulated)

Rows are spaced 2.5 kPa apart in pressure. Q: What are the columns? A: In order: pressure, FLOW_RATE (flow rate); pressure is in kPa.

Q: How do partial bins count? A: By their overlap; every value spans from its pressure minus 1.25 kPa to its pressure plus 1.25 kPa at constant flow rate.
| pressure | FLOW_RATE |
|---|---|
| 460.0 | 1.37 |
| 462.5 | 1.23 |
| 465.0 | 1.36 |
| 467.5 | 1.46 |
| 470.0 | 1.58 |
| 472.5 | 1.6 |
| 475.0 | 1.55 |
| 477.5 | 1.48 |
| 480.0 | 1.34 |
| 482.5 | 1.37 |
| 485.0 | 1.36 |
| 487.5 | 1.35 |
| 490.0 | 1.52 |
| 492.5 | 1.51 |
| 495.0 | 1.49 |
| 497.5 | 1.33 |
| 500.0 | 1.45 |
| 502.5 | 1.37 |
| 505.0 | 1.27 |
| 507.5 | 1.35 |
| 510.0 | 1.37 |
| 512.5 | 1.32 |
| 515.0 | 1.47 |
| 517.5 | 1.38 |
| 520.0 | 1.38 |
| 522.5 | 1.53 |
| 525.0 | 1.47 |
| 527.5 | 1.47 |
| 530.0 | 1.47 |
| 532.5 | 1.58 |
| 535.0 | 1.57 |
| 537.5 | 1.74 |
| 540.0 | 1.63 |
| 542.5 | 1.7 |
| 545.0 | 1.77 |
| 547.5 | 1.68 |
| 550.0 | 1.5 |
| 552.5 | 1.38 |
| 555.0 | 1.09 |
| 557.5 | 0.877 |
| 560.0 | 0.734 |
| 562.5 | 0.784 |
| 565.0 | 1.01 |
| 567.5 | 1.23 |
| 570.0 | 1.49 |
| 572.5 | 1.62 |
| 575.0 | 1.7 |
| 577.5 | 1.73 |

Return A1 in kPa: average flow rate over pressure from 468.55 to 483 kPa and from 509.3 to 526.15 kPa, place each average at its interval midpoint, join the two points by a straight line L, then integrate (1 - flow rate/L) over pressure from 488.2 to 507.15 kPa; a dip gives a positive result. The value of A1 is 0.5 kPa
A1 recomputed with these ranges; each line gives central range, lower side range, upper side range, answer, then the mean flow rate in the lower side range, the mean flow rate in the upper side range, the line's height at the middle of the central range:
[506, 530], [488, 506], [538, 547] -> 2.1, 1.42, 1.7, 1.55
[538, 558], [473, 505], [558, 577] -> -3.2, 1.42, 1.23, 1.28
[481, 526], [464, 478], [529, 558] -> 3.2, 1.51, 1.52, 1.51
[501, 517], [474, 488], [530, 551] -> 1.6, 1.41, 1.64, 1.52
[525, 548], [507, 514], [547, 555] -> -3.4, 1.35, 1.44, 1.41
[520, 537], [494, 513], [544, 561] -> -2.4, 1.37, 1.29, 1.33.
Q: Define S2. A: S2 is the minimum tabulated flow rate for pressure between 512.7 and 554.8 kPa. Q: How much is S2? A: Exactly 1.38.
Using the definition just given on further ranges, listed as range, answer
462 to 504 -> 1.23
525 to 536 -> 1.47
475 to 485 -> 1.34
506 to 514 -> 1.32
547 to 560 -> 0.734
